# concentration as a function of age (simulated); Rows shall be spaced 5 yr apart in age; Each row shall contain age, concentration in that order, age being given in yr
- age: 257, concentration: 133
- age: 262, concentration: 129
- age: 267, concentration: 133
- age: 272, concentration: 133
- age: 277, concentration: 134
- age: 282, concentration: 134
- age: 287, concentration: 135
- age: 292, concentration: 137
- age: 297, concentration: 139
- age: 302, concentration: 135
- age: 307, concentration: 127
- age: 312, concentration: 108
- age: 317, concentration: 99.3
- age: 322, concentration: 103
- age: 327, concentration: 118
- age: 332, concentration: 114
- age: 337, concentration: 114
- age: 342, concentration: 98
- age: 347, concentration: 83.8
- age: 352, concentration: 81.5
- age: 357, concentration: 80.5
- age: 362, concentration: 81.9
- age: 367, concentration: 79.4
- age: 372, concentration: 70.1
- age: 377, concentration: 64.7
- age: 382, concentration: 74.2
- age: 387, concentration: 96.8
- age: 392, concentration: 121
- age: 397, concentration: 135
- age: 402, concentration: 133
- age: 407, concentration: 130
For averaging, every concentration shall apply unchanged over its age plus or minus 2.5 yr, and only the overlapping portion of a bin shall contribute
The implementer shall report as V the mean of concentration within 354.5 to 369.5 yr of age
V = 80.6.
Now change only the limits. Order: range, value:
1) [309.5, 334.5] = 108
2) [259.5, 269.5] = 131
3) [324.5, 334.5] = 116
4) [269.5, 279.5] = 134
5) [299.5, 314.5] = 123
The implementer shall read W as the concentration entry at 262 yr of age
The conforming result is 129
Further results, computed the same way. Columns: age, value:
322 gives 103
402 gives 133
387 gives 96.8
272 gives 133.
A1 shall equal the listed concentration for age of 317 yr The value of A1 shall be 99.3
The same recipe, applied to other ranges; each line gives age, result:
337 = 114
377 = 64.7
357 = 80.5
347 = 83.8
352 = 81.5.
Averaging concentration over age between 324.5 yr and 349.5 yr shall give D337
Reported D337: 106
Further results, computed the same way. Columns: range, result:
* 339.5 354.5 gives 87.8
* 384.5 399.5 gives 118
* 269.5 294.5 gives 135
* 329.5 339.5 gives 114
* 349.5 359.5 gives 81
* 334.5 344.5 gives 106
